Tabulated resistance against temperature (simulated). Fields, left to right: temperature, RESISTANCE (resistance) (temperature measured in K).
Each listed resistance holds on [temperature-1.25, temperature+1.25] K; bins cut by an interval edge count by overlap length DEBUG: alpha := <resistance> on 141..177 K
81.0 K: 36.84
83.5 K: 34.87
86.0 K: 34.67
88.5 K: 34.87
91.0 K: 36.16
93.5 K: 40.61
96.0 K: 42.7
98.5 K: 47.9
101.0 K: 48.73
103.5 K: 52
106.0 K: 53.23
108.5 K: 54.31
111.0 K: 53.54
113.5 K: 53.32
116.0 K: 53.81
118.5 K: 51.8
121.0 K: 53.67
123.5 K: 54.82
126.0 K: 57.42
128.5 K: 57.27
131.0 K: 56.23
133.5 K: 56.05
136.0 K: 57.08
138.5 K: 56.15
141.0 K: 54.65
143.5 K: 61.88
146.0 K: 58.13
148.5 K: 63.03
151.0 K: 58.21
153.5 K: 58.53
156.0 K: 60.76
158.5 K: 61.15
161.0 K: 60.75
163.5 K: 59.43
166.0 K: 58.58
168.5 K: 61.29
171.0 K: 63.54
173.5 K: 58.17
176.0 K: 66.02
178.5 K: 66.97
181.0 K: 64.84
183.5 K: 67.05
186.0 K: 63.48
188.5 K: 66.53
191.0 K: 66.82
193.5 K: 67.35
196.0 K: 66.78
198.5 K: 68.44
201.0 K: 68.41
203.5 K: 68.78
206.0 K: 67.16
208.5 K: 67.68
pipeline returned 60.4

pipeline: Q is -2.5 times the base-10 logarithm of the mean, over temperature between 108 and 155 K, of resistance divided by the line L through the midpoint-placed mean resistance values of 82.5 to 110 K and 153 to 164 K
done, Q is -0.066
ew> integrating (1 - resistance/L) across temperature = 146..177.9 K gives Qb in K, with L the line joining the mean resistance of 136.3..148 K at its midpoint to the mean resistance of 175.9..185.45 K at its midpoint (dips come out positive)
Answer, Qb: 0.7 K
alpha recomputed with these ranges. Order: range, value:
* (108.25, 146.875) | 55.6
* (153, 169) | 60.1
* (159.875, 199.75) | 64.1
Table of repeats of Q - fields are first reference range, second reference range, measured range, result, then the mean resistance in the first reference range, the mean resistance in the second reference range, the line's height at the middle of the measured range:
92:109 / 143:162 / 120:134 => -0.03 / 48.1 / 60.2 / 54.3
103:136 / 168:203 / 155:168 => 0.02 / 54.6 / 65.6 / 61.6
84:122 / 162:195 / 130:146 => -0.04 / 47.1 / 63.9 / 54.9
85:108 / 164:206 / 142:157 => -0.06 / 43.9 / 65.1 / 56.6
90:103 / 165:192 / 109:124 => -0.10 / 43.9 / 64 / 48.8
